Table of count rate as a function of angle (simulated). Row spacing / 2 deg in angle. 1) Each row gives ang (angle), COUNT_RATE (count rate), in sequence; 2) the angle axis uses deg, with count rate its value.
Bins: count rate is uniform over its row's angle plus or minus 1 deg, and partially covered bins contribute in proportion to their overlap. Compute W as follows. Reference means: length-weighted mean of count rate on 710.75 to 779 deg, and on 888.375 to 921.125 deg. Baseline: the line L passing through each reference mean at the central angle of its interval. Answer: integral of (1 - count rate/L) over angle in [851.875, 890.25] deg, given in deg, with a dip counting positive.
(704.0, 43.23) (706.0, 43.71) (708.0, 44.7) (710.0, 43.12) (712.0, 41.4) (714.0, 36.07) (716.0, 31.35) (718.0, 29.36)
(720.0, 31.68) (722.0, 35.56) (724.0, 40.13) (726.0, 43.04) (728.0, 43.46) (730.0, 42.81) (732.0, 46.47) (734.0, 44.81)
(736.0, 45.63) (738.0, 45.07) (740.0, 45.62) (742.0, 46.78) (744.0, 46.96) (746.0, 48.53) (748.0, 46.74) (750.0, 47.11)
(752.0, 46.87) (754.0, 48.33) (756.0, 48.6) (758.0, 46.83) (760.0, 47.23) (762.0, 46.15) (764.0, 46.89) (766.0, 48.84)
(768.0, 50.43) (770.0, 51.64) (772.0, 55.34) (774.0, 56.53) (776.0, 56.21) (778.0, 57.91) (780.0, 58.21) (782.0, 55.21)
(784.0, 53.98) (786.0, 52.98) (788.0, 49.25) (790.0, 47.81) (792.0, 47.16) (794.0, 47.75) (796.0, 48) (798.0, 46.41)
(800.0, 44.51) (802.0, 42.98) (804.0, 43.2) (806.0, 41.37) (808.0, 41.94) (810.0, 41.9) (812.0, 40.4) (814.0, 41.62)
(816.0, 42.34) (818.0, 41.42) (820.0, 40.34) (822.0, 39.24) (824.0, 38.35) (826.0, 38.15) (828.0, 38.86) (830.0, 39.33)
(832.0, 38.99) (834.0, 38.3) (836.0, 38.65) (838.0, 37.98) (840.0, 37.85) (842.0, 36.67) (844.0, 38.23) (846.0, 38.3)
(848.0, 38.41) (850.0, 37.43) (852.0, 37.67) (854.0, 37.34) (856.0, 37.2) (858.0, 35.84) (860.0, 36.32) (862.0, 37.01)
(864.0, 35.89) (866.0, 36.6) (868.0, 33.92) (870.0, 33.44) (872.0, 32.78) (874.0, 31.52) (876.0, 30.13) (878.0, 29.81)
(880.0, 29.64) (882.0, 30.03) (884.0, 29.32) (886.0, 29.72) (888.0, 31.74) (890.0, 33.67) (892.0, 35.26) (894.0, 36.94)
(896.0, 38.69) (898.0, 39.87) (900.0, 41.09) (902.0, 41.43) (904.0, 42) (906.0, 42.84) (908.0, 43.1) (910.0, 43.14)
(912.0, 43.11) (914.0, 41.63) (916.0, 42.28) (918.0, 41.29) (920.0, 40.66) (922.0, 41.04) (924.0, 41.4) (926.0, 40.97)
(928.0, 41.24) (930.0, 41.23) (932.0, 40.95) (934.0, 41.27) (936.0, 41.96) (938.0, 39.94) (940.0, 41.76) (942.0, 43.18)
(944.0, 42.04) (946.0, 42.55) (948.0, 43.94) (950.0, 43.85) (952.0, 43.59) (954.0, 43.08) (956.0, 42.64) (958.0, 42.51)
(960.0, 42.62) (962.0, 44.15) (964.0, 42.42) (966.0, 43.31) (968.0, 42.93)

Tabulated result 7.4 deg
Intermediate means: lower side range 45.5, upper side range 40.3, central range 33.4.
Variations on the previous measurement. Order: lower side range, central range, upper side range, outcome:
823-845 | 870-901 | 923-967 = 5.27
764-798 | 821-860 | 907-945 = 7.98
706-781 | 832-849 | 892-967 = 2.17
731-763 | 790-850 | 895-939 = 4.64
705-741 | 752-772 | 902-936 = -3.73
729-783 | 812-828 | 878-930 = 1.57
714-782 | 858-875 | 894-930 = 3.18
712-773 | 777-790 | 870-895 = -4.25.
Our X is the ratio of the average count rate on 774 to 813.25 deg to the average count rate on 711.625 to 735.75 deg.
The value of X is 1.2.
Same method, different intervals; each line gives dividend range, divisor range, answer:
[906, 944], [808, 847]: 1.06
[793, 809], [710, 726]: 1.23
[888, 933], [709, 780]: 0.89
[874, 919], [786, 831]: 0.86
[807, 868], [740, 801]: 0.77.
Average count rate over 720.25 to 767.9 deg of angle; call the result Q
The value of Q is 45.5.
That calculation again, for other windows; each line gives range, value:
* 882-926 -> 38.9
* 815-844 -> 39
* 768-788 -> 54.8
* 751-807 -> 49.5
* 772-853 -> 43.9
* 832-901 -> 35.4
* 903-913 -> 42.8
